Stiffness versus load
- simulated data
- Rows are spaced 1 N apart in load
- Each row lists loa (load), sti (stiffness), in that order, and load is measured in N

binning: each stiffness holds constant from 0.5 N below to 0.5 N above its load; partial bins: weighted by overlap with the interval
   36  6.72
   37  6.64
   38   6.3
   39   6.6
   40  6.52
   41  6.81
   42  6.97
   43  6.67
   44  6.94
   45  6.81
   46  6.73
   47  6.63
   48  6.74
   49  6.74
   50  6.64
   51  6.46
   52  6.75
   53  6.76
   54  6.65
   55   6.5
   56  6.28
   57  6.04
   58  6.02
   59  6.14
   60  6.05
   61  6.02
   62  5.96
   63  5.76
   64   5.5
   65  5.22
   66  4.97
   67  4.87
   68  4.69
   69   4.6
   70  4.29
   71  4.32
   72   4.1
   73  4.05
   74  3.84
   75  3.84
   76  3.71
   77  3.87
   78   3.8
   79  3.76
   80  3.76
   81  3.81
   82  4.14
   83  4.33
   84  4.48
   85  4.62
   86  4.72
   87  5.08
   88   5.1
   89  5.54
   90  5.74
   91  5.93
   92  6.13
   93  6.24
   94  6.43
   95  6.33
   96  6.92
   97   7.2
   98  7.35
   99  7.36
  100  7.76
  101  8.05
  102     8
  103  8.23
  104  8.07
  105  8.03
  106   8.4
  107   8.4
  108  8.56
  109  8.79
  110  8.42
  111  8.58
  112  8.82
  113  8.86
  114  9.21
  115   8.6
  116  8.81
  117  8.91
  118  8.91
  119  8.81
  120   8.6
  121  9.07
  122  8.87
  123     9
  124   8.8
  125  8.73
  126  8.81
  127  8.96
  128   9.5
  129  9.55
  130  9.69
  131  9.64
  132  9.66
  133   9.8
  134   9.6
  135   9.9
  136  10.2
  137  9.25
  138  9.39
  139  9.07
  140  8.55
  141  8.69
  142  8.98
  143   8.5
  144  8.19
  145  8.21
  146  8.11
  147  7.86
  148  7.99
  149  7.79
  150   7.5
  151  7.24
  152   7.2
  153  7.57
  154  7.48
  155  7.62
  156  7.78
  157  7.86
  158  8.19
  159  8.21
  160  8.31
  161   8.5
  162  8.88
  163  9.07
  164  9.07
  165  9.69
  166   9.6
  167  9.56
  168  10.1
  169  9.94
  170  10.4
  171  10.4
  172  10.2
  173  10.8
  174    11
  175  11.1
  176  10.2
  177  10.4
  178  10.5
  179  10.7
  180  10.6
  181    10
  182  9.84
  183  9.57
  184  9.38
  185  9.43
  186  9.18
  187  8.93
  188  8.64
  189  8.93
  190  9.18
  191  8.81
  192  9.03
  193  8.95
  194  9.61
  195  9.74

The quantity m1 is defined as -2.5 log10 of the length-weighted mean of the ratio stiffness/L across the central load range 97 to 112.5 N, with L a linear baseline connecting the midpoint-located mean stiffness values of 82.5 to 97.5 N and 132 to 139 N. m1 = -0.17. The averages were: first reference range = 5.65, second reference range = 9.64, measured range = 8.16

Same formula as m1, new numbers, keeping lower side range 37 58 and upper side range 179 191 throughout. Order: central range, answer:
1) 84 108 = 0.13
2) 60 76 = 0.41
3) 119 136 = -0.12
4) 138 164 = 0.07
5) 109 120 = -0.10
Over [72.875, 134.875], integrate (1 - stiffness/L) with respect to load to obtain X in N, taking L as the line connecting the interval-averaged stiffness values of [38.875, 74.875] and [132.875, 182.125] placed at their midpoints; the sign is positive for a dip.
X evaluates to 2.15 N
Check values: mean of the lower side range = 5.88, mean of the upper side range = 9.1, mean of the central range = 7.24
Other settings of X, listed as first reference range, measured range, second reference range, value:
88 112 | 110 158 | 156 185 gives -1.3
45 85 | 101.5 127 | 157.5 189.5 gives -4.9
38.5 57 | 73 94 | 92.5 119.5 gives 8.1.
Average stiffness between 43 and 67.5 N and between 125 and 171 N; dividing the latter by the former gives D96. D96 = 1.42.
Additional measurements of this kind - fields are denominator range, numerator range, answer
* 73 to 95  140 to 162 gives 1.70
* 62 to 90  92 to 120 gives 1.78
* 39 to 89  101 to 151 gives 1.62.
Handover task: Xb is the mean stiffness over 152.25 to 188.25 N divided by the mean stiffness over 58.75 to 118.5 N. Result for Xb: 1.5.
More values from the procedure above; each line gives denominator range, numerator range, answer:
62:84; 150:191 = 2.11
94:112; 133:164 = 1.07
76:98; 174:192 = 1.89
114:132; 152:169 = 0.95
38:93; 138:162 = 1.48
